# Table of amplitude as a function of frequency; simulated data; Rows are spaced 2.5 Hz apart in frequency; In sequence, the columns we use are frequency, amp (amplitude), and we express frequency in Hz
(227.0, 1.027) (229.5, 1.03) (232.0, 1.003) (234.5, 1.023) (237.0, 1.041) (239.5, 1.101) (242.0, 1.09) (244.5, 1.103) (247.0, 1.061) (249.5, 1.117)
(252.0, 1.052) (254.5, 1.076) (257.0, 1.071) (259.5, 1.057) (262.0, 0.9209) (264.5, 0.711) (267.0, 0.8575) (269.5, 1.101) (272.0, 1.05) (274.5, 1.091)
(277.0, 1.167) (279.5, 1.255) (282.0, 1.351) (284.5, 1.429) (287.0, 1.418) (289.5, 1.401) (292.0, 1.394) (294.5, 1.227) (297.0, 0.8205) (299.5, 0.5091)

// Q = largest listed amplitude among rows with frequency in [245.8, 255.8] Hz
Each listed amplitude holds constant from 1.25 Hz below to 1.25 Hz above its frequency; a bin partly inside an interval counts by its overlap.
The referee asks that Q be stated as 1.117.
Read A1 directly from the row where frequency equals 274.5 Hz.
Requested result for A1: 1.091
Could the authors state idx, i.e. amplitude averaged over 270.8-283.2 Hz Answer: 1.18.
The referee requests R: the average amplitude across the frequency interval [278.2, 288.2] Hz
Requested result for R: 1.36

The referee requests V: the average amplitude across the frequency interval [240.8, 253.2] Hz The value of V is 1.08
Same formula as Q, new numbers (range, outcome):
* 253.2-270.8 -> 1.101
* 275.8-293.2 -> 1.429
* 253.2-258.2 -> 1.076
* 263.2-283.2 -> 1.351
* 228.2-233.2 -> 1.03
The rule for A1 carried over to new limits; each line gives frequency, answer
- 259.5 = 1.057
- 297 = 0.8205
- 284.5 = 1.429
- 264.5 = 0.711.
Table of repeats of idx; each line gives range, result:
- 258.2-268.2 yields 0.888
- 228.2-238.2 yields 1.02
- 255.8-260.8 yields 1.06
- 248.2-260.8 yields 1.07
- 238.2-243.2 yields 1.1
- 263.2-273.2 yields 0.929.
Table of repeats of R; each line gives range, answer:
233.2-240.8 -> 1.05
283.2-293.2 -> 1.41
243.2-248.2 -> 1.08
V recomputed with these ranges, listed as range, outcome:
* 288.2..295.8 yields 1.34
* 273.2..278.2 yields 1.13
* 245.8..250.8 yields 1.09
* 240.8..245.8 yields 1.1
